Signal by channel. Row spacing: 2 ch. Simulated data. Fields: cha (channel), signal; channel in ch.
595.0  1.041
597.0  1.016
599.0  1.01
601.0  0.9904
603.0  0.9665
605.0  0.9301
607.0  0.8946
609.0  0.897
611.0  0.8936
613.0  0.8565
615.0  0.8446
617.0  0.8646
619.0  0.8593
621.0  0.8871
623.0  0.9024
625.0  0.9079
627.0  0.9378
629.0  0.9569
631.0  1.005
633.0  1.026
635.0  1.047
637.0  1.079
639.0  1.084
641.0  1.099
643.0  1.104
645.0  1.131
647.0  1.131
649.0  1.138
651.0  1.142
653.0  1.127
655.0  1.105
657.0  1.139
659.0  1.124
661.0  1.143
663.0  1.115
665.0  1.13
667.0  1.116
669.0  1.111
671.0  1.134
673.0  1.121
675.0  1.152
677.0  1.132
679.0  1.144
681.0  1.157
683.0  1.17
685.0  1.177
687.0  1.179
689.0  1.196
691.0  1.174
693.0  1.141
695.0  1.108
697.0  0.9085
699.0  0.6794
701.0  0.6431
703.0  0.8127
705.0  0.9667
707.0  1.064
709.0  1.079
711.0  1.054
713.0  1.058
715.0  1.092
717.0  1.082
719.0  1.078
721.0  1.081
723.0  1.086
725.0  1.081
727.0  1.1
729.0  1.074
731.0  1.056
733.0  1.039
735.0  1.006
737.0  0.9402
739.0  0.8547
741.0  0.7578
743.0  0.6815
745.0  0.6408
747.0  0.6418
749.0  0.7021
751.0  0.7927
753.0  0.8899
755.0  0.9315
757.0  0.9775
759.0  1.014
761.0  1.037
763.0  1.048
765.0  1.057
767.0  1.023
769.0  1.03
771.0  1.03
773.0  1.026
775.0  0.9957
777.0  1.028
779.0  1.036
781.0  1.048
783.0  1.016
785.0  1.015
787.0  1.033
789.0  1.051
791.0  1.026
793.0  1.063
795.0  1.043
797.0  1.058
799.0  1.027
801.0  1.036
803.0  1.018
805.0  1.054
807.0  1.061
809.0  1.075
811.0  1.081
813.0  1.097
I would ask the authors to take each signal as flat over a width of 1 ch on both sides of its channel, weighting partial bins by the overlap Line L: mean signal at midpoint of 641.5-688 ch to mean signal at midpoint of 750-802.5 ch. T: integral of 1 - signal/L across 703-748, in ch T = 4.0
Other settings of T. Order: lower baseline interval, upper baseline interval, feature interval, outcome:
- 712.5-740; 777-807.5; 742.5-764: 3.9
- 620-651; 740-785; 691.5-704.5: 1.1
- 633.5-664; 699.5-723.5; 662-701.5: -1.3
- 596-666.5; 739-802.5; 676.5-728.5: -3.6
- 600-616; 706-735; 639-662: -3.6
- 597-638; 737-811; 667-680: -2.5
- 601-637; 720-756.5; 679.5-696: -4.4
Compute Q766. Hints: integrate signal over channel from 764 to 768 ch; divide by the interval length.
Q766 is 1.04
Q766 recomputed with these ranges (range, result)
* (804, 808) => 1.06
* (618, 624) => 0.883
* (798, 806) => 1.03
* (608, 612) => 0.895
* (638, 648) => 1.11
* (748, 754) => 0.795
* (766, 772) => 1.03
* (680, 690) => 1.18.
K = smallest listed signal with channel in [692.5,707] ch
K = 0.6431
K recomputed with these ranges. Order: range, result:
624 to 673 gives 0.9079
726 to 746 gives 0.6408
